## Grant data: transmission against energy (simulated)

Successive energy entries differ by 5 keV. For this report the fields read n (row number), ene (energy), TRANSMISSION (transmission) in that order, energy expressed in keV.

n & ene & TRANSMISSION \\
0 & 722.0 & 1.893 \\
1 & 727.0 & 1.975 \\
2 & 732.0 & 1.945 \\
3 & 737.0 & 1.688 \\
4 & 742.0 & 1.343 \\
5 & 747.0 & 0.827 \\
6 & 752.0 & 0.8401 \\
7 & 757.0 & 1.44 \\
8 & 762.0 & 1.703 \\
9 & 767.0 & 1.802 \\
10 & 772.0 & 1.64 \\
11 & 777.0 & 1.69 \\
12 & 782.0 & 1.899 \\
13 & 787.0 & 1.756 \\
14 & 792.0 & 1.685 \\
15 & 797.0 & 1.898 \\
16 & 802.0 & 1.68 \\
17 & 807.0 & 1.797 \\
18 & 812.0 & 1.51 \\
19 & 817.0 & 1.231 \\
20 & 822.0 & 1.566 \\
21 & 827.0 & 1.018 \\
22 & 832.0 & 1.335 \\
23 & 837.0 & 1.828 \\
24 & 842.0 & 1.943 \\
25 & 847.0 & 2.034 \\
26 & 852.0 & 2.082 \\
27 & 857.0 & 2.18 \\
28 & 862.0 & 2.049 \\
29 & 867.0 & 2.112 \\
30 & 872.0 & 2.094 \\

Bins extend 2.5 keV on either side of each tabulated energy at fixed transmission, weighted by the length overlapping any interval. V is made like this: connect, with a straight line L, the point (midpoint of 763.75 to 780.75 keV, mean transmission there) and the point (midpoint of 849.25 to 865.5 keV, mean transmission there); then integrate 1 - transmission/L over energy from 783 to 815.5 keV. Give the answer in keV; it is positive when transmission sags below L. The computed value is 2.2 keV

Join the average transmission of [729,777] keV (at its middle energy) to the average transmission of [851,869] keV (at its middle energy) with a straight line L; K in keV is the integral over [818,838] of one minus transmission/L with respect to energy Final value 5.5 keV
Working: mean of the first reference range 1.49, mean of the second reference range 2.11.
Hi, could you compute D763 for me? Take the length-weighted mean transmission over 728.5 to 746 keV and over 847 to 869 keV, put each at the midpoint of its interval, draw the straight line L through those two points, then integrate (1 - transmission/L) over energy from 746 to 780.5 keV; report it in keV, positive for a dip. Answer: 5.2 keV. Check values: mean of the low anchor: 1.61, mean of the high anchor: 2.1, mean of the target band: 1.46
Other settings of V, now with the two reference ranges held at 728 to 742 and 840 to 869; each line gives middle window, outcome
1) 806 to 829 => 6.5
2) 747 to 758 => 4.7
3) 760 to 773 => 0.8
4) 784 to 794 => 0.9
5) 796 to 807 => 0.9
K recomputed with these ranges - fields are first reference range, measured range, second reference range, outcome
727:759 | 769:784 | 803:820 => -2.9 keV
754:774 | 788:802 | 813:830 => -3.1 keV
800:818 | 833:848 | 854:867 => 0.3 keV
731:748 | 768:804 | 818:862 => -3.6 keV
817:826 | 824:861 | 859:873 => -1.0 keV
